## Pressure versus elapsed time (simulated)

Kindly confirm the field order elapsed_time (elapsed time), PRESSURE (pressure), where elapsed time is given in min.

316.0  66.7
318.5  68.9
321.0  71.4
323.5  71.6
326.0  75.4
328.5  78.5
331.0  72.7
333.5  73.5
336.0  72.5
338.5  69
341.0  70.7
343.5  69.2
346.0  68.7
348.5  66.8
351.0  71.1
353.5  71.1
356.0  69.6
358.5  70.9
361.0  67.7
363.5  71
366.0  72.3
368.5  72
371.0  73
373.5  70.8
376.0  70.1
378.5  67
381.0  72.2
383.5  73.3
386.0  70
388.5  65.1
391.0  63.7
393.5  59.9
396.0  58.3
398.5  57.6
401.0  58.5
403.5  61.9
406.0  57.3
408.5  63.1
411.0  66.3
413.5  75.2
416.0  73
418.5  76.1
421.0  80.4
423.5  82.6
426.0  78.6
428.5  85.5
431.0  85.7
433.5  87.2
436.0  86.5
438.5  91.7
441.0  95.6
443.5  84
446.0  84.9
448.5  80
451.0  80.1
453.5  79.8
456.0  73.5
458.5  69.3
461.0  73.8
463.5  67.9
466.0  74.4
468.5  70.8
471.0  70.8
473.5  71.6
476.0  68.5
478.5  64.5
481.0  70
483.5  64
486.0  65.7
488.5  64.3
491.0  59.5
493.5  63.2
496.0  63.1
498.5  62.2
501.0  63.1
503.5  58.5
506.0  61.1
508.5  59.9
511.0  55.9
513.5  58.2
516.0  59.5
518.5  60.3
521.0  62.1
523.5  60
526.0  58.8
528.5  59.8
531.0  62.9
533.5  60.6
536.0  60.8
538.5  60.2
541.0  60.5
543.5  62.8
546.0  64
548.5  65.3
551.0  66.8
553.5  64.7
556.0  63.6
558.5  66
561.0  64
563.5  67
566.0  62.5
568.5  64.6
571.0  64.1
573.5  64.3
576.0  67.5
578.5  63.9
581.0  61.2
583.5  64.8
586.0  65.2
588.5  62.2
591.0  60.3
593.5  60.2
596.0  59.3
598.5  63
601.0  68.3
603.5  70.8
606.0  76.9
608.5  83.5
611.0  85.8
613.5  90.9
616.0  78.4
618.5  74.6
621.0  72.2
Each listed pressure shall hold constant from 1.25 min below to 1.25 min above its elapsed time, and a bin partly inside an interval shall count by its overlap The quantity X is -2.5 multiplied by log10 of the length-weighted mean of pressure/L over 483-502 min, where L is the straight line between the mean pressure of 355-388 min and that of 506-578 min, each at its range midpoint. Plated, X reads 0.028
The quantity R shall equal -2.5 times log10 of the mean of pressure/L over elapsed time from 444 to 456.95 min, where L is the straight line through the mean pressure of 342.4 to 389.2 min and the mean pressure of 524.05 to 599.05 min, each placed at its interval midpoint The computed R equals -0.19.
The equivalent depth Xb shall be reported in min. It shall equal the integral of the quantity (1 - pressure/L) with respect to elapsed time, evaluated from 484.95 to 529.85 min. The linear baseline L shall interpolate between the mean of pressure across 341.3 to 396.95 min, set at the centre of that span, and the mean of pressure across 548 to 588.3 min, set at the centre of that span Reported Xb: 3.5 min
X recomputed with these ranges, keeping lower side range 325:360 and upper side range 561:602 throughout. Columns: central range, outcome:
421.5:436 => -0.22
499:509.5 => 0.09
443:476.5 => -0.11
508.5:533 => 0.10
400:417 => 0.07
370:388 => -0.01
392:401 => 0.18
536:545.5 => 0.06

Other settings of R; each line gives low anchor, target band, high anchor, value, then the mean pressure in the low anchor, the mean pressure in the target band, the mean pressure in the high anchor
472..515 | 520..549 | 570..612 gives 0.06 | 63.2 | 61.4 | 67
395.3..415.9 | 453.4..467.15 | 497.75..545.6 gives -0.17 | 63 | 72.5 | 60.4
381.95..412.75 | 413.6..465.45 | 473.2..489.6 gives -0.23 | 63.2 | 80.6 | 66.7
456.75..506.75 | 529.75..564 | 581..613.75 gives 0.07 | 66.4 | 63.4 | 69.1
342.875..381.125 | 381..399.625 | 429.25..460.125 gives 0.16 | 70.2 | 64.6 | 83.1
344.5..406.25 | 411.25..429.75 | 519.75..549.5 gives -0.19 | 67.4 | 78.1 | 61.5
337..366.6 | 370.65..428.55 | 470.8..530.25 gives -0.02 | 69.8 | 68.7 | 62.6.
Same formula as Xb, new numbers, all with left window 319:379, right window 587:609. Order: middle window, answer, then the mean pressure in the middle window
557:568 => 0.4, 64.8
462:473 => -0.3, 71.1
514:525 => 1.3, 60.3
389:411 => 3.0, 60.6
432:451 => -4.7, 86.6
